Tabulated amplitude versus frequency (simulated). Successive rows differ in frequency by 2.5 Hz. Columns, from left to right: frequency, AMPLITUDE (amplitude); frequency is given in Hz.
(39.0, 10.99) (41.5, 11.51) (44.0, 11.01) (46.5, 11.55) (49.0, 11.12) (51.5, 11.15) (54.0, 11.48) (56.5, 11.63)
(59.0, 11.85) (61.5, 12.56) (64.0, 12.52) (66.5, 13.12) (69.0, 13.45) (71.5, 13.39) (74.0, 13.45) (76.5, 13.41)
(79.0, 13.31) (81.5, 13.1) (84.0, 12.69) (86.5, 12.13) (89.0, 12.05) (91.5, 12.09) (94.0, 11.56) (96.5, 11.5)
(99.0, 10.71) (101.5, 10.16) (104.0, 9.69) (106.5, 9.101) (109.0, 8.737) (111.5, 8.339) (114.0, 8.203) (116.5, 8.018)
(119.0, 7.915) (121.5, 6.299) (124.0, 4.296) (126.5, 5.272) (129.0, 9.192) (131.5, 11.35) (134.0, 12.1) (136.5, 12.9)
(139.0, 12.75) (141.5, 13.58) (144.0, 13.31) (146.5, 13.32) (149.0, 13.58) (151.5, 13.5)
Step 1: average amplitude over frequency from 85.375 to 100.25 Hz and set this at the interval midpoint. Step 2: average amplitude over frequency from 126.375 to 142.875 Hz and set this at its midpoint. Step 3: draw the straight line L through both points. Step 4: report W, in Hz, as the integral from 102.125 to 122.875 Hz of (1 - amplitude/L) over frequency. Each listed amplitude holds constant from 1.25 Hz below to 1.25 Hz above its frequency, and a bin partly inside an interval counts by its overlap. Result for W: 5.8 Hz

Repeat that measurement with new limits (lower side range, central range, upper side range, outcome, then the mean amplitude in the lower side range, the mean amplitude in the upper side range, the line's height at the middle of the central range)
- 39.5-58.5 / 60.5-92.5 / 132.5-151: -2.74 Hz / 11.4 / 13.1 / 11.9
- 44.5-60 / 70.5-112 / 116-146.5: -3.17 Hz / 11.4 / 9.94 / 10.7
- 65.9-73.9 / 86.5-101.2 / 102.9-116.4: -1.34 Hz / 13.4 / 8.74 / 10.6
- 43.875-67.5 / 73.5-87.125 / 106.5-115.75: -3.54 Hz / 11.8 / 8.5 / 10.3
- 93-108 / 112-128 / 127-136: 5.67 Hz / 10.4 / 10.6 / 10.5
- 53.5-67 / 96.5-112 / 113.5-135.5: -0.42 Hz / 12.2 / 8.12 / 9.4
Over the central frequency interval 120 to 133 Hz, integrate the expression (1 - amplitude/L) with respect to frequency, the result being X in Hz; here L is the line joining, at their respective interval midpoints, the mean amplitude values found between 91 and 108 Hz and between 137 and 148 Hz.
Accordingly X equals 5.2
